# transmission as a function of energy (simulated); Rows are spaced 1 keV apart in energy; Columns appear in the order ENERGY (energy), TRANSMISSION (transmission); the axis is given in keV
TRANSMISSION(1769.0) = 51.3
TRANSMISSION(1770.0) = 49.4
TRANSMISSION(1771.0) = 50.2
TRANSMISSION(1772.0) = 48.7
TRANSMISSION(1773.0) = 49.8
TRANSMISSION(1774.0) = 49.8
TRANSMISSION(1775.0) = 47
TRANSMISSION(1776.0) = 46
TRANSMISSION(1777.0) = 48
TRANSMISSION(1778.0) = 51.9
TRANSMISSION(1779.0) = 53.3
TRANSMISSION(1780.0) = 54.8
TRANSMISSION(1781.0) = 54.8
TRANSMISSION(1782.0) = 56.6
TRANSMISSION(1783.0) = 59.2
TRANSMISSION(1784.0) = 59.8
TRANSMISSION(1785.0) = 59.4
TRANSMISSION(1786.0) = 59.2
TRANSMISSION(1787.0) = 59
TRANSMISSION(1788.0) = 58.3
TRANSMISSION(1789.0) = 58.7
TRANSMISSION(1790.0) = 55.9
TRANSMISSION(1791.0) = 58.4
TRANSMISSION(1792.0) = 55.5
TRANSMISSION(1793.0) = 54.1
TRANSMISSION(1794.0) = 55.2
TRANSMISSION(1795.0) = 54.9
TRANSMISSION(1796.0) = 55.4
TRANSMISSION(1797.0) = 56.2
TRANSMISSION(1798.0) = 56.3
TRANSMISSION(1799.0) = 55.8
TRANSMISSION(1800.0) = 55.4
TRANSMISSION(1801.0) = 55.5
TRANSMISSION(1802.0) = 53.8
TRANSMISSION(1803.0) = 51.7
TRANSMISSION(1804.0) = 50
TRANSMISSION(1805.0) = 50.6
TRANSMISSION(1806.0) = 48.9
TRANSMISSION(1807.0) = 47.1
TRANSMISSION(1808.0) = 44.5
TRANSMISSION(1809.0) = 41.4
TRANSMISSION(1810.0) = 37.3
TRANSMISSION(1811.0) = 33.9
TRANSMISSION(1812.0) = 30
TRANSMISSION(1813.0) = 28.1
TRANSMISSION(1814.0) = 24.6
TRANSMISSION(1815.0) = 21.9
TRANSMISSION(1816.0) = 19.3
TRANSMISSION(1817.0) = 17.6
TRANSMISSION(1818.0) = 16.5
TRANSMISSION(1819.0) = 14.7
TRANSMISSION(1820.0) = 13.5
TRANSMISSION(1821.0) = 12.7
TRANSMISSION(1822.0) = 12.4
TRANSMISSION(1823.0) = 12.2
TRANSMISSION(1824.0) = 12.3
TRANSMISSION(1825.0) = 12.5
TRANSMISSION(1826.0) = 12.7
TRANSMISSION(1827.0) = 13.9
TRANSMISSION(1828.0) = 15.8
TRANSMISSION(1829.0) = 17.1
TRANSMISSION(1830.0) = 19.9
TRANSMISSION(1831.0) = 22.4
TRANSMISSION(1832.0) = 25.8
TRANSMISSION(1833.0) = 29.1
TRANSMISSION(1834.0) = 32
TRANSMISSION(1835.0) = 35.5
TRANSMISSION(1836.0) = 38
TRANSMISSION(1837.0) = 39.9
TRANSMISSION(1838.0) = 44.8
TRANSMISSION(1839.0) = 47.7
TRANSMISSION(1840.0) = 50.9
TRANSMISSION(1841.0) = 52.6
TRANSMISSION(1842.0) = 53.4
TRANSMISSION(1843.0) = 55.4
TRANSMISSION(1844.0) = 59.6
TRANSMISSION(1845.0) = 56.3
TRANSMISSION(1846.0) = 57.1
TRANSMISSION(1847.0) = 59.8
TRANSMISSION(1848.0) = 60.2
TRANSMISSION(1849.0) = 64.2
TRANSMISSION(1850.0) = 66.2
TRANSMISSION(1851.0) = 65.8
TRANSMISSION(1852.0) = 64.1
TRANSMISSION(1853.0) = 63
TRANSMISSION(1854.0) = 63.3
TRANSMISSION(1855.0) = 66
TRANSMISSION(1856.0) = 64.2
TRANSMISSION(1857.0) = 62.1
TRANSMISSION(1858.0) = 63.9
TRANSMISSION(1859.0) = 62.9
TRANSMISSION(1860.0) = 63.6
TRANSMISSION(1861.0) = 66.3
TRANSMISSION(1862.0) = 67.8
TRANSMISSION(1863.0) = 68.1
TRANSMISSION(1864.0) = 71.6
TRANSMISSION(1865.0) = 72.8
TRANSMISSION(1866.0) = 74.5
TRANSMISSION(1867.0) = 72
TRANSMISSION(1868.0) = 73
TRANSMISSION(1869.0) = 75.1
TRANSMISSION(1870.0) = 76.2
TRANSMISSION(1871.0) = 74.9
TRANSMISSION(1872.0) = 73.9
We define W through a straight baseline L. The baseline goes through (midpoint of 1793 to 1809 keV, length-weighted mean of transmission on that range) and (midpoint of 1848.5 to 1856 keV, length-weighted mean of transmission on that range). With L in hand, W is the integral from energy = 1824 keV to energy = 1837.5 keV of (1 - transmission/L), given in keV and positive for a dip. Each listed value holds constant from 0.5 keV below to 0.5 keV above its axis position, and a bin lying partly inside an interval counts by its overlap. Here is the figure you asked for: 8.1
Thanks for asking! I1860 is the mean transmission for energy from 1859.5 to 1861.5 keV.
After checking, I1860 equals 65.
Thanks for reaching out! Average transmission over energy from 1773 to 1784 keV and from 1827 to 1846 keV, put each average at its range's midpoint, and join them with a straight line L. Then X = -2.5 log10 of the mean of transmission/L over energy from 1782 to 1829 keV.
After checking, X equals 0.19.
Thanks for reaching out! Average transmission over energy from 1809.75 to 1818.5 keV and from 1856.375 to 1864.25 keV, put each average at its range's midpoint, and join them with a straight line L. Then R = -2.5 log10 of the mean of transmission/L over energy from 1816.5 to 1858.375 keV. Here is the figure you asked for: 0.23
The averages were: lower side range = 25.1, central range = 39.6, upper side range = 65.6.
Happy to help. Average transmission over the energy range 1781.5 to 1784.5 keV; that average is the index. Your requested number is 58.5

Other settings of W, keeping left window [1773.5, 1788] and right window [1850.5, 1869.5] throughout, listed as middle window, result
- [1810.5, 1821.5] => 7.12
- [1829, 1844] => 5.81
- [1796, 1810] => 1.68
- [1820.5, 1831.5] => 8.35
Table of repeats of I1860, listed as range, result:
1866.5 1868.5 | 72.5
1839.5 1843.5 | 53.1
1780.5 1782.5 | 55.7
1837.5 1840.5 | 47.8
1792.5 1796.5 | 54.9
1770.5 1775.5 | 49.1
